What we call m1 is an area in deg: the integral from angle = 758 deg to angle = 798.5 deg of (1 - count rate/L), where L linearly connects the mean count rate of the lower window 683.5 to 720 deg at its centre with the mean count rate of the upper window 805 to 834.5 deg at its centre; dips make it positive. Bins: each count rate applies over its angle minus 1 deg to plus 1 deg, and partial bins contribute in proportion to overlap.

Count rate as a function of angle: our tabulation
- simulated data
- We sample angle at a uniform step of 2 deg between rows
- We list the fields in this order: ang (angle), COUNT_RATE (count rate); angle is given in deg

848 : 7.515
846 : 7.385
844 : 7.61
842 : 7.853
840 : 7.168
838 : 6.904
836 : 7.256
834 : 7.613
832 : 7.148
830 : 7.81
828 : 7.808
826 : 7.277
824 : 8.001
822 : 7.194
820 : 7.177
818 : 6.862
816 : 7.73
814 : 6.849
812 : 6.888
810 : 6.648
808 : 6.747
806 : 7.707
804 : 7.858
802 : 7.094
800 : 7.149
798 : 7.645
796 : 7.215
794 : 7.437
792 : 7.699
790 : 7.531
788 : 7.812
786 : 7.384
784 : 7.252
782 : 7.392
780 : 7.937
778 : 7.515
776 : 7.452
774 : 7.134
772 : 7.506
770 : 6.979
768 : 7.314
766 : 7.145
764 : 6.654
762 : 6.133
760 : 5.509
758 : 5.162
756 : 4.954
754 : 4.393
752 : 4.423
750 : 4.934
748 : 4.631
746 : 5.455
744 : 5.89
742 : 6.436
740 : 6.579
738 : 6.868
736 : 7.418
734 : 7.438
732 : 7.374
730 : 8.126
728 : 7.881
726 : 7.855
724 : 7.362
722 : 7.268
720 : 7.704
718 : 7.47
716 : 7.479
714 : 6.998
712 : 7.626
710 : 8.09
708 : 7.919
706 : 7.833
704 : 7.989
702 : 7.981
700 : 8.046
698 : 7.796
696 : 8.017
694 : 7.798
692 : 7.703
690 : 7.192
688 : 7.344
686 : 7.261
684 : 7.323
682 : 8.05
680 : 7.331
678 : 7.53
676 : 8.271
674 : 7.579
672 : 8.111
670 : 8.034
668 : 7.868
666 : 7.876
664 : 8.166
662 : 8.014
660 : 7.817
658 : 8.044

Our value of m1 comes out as 1.33 deg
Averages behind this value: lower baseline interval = 7.66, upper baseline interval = 7.29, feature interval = 7.18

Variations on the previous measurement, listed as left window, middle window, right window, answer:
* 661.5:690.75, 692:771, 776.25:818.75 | 6.9 deg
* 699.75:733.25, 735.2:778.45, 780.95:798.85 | 8.0 deg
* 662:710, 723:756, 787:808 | 5.4 deg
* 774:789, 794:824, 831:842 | 0.6 deg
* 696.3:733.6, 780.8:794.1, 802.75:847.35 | -0.1 deg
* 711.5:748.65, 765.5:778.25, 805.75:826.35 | -0.3 deg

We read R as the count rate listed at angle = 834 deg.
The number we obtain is 7.613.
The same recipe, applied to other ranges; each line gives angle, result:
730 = 8.126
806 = 7.707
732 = 7.374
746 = 5.455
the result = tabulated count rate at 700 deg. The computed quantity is 8.046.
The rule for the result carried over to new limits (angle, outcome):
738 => 6.868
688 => 7.344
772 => 7.506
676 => 8.271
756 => 4.954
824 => 8.001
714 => 6.998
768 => 7.314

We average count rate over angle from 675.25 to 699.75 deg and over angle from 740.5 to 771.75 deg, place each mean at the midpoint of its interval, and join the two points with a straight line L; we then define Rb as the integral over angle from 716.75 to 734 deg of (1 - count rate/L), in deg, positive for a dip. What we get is -2.6 deg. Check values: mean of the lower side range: 7.64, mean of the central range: 7.62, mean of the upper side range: 5.79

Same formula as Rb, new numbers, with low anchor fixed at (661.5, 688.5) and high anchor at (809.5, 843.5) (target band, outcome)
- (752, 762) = 3.28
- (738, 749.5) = 2.60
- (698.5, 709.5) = -0.38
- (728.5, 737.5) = 0.04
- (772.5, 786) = 0.03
